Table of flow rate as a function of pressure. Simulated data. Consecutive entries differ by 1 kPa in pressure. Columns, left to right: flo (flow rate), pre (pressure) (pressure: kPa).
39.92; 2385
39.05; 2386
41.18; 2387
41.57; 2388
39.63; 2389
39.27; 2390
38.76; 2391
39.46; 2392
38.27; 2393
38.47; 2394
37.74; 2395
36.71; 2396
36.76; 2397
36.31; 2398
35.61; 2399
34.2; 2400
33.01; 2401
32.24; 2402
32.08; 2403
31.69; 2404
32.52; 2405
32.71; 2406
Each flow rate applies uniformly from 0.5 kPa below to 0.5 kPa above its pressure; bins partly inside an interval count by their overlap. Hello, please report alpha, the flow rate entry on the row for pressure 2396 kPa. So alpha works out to 36.71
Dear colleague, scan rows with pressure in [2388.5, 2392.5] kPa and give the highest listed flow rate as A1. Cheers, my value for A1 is 39.63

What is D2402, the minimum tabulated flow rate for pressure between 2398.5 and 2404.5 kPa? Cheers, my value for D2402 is 31.69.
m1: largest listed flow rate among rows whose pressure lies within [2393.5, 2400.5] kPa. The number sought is 38.47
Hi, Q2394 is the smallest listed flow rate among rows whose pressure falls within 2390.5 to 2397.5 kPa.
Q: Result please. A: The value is 36.71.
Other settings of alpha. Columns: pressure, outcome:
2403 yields 32.08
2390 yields 39.27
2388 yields 41.57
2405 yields 32.52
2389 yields 39.63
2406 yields 32.71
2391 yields 38.76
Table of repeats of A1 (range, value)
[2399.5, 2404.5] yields 34.2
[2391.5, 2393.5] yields 39.46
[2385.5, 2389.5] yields 41.57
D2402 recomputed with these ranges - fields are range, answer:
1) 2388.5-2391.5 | 38.76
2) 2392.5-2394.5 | 38.27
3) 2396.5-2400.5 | 34.2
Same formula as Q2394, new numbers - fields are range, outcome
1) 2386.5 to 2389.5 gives 39.63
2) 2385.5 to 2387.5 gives 39.05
